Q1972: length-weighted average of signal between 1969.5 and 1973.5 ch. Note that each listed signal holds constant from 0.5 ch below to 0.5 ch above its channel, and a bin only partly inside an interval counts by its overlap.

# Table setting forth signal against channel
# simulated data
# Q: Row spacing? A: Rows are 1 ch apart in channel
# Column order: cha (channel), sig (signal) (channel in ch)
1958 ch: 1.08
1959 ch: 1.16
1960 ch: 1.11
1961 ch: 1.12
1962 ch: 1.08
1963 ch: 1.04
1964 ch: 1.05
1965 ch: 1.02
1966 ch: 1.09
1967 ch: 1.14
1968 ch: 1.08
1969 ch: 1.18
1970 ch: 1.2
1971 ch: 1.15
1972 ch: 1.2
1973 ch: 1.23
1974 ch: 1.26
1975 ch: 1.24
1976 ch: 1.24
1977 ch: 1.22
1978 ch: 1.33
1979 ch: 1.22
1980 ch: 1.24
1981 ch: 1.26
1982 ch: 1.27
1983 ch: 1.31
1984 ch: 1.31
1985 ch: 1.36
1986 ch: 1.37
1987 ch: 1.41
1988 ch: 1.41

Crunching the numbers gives 1.19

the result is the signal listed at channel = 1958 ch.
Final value 1.08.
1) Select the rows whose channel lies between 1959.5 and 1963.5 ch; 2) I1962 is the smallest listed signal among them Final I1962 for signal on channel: 1.04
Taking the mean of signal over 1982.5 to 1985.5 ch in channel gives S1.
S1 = 1.33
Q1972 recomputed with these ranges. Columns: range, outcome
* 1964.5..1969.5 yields 1.1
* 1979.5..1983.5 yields 1.27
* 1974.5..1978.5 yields 1.26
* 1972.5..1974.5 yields 1.25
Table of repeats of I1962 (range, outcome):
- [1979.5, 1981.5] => 1.24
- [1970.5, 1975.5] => 1.15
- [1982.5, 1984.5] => 1.31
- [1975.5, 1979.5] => 1.22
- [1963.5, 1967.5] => 1.02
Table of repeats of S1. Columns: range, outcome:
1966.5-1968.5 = 1.11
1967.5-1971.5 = 1.15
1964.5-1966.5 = 1.06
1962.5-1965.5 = 1.04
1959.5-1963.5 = 1.09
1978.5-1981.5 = 1.24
